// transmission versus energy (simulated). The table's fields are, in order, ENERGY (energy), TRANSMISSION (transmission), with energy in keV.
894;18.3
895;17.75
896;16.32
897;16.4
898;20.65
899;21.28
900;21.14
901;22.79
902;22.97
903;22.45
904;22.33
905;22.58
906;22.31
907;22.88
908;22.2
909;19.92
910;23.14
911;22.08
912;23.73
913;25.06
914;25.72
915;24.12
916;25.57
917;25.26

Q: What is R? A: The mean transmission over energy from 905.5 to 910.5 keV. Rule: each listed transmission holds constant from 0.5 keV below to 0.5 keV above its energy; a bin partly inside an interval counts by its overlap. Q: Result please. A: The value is 22.1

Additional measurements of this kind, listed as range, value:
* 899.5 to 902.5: 22.3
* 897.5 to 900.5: 21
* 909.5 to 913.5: 23.5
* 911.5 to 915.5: 24.7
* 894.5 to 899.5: 18.5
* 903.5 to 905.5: 22.5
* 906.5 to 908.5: 22.5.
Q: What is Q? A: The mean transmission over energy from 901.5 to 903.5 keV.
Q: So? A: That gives 22.7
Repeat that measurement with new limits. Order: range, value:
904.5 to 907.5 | 22.6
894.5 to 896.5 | 17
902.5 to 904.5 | 22.4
